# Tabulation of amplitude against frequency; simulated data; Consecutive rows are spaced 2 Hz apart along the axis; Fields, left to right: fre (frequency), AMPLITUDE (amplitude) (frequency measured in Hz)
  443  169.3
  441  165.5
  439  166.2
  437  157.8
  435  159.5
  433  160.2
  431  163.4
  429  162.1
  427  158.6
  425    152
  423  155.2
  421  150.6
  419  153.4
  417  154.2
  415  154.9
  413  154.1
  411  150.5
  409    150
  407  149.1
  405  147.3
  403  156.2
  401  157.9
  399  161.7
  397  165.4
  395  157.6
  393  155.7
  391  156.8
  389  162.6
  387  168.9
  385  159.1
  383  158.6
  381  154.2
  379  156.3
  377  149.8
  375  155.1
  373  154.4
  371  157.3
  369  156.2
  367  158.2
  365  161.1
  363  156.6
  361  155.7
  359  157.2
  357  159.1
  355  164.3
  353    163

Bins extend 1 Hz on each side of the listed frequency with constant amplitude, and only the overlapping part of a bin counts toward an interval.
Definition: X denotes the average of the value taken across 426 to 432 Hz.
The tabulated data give 161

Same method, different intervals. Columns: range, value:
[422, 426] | 154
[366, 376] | 156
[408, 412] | 150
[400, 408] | 153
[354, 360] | 160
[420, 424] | 153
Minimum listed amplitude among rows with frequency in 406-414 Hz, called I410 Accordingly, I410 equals 149.1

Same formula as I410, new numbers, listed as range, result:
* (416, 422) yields 150.6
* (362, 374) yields 154.4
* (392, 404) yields 155.7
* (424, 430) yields 152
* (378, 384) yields 154.2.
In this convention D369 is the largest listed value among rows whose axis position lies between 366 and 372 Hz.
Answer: 158.2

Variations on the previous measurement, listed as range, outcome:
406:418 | 154.9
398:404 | 161.7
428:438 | 163.4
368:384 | 158.6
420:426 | 155.2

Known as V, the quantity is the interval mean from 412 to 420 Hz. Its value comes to 154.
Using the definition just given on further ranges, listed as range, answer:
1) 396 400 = 164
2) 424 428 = 155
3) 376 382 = 153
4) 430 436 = 161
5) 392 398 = 160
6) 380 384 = 156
